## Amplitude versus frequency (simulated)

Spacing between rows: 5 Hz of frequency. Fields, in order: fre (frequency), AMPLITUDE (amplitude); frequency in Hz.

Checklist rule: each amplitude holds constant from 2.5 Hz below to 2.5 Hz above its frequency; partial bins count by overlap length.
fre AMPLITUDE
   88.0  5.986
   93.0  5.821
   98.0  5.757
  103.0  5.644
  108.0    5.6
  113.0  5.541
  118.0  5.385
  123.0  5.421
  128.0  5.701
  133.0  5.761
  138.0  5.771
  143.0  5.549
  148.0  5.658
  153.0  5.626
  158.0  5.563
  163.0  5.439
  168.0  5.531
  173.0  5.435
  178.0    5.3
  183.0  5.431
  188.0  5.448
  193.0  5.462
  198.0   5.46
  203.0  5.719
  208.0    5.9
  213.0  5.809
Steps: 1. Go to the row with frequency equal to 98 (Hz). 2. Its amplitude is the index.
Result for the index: 5.757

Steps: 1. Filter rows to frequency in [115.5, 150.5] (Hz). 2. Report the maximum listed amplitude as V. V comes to 5.771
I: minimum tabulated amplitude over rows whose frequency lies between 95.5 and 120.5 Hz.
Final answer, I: 5.385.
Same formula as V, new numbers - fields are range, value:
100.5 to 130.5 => 5.701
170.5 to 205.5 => 5.719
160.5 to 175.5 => 5.531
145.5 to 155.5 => 5.658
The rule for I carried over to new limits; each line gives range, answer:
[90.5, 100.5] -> 5.757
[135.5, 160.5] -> 5.549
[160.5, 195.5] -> 5.3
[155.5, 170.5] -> 5.439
